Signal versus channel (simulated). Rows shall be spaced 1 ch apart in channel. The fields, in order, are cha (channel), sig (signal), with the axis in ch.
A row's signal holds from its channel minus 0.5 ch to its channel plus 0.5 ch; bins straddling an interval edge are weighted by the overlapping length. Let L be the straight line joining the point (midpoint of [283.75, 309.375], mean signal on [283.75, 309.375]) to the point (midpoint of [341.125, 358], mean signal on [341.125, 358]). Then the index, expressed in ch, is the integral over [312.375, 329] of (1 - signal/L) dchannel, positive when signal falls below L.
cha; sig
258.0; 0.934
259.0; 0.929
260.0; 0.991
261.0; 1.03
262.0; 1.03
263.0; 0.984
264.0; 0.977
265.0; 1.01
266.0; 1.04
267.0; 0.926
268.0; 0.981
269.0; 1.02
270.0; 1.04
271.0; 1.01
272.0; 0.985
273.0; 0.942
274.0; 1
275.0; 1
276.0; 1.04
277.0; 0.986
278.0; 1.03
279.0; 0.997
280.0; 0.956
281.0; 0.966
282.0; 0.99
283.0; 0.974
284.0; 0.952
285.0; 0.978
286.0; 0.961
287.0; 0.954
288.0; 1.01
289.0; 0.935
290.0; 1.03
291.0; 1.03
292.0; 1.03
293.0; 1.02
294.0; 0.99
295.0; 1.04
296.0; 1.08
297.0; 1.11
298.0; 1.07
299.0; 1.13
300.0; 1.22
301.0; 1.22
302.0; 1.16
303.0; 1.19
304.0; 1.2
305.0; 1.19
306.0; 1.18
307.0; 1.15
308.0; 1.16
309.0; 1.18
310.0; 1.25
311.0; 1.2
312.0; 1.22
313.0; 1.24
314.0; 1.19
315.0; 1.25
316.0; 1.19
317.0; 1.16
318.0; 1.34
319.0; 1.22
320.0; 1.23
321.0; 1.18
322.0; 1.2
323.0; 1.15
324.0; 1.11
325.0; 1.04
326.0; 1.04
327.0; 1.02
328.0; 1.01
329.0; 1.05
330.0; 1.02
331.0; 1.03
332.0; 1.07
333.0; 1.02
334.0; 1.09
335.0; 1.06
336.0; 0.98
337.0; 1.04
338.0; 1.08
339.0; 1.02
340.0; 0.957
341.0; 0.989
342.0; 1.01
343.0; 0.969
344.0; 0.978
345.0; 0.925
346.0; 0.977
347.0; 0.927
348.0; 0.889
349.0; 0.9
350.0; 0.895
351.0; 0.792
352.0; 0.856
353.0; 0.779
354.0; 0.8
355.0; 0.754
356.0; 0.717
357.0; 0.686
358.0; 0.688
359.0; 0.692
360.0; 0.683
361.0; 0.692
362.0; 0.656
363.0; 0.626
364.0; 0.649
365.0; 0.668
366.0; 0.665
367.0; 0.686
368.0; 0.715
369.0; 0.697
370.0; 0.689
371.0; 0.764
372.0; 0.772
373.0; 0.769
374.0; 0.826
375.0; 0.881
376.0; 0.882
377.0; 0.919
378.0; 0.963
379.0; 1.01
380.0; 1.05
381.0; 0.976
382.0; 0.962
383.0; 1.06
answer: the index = -2.9 ch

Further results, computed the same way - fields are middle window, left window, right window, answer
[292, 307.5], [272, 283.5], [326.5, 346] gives -1.98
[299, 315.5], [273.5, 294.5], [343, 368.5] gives -4.95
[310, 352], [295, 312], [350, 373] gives -4.81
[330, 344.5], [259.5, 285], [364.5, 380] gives -2.53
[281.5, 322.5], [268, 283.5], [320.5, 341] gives -3.86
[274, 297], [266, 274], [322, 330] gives 0.26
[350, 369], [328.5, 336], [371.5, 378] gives 4.24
